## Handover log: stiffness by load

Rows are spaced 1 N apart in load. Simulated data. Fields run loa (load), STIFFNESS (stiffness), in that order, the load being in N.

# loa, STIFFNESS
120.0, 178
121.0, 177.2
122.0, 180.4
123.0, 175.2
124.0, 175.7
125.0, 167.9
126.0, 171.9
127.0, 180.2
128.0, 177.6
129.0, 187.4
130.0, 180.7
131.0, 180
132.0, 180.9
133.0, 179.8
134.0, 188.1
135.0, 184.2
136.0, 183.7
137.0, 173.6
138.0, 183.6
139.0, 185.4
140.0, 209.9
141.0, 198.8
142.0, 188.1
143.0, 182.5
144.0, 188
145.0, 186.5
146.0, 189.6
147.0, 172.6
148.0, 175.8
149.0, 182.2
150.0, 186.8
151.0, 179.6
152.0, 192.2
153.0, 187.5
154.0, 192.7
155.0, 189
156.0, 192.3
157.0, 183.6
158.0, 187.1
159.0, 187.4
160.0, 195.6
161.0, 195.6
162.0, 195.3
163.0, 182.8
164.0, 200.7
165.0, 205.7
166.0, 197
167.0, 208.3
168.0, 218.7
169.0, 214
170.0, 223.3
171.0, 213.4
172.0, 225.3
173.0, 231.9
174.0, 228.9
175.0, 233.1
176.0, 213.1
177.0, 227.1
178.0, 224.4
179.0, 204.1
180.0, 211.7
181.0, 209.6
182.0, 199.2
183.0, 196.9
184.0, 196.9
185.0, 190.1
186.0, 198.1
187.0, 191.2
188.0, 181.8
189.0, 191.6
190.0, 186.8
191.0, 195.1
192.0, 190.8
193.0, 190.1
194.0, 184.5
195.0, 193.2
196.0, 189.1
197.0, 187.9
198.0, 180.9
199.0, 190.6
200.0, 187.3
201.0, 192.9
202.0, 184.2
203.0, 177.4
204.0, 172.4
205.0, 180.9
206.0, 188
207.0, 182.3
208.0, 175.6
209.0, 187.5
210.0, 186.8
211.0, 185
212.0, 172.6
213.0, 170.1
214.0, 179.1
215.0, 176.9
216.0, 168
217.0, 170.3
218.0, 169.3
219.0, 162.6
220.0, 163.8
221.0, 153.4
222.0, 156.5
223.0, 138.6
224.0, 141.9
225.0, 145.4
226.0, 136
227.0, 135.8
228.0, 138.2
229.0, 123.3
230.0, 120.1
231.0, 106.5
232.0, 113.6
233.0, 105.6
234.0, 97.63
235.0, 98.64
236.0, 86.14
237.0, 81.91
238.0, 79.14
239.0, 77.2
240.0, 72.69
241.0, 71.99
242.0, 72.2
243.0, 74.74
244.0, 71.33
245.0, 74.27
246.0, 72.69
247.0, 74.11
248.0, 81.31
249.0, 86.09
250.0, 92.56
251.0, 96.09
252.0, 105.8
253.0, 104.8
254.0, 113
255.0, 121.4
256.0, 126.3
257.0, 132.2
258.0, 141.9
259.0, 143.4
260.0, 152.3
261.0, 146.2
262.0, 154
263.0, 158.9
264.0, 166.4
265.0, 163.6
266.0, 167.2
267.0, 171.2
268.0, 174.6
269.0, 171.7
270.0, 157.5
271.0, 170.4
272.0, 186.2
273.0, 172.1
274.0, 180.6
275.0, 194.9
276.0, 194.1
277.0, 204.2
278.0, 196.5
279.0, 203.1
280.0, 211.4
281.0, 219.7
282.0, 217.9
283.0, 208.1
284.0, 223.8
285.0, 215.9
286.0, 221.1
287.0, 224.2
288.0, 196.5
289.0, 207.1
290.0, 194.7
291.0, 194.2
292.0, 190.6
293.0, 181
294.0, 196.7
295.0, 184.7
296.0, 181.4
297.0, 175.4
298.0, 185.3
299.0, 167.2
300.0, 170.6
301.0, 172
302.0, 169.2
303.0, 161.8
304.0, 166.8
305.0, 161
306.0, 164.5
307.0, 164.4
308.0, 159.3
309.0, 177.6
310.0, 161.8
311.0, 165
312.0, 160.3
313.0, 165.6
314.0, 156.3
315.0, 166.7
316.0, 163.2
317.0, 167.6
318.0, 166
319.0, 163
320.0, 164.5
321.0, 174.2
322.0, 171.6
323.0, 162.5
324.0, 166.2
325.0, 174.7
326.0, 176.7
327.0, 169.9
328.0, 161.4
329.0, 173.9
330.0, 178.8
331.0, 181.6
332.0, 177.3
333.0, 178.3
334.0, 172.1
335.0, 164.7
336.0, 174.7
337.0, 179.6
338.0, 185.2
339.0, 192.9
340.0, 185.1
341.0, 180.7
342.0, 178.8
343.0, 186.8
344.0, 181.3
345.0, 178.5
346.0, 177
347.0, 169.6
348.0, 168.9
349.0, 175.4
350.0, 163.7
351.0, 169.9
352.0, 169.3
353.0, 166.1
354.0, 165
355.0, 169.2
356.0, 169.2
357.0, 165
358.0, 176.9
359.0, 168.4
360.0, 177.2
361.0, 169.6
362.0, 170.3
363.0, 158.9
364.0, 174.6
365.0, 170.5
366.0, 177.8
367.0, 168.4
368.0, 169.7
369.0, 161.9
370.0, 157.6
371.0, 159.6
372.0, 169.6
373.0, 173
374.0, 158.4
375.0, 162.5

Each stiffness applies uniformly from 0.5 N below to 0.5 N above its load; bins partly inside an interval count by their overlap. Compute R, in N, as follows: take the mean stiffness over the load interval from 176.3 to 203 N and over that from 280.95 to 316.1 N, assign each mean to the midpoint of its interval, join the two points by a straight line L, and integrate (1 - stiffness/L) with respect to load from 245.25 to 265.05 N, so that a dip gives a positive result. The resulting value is 7.12 N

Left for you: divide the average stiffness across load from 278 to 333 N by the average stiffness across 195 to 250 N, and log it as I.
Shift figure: 1.30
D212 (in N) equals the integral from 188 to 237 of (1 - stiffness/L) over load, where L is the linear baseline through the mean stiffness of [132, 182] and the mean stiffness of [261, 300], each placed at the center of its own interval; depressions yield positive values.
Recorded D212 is 8.0 N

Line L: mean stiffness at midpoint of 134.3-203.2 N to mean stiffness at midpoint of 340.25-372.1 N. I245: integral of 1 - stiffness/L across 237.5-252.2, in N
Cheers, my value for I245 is 8.4 N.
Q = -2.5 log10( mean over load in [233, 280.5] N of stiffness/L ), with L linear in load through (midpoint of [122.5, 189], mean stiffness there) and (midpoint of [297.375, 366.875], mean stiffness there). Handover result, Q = 0.35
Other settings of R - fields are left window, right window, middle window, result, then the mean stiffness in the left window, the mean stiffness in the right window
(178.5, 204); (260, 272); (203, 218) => 0.5 N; 192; 164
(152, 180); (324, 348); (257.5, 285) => 1.1 N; 206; 177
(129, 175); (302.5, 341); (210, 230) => 3.0 N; 194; 170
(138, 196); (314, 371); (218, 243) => 9.6 N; 198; 172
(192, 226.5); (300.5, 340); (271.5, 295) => -4.1 N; 174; 170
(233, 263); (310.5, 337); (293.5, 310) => -2.5 N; 101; 169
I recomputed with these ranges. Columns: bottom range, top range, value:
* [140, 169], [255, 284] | 0.91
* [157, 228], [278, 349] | 0.96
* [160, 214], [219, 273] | 0.62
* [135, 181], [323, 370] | 0.87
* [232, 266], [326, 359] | 1.63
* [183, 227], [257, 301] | 1.04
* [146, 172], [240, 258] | 0.48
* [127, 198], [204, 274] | 0.69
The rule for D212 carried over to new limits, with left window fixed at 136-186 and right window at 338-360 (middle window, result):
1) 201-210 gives 0.5 N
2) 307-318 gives 0.9 N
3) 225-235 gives 3.7 N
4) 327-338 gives 0.1 N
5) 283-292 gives -1.3 N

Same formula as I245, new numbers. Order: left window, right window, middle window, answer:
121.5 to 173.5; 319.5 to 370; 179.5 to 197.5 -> -0.67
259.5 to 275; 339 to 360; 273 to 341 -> -4.34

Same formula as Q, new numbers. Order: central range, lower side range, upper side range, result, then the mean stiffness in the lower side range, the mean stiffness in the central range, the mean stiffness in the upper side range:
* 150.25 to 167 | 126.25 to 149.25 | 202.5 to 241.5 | -0.11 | 184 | 192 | 142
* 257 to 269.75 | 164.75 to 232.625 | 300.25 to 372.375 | 0.12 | 183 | 158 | 170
